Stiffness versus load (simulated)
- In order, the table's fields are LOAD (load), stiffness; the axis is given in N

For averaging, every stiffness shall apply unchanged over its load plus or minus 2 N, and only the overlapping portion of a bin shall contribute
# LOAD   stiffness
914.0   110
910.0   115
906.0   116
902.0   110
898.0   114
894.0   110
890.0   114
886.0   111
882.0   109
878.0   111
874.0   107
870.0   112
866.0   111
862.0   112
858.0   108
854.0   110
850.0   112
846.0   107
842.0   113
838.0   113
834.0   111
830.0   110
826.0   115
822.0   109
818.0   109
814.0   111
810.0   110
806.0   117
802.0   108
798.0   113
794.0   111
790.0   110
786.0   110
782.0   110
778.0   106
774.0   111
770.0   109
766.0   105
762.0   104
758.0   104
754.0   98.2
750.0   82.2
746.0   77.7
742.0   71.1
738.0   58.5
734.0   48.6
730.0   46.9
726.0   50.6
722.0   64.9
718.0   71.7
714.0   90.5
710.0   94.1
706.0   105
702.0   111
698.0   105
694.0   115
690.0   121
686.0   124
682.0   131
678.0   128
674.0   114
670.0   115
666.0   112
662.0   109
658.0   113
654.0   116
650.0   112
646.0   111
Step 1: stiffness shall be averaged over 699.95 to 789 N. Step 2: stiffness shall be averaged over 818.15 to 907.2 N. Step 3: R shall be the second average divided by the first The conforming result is 1.26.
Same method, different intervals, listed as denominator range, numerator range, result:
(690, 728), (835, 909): 1.22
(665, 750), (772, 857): 1.20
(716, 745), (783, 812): 1.87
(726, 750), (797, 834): 1.81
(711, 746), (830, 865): 1.71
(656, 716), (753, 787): 0.95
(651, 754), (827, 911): 1.17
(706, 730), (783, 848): 1.49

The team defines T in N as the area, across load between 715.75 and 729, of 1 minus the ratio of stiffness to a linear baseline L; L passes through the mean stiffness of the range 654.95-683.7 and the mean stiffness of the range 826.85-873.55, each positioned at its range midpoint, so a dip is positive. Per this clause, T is 6.16 N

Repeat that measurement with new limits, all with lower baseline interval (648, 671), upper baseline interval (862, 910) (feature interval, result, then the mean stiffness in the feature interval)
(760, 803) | 1.25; 109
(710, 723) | 3.82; 79.4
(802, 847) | 0.22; 111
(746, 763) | 2.70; 94.4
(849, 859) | 0.15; 110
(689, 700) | -0.04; 113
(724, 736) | 6.80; 48.7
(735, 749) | 5.45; 68.6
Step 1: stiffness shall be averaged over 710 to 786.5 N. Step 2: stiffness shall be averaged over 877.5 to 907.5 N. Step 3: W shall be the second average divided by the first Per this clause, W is 1.32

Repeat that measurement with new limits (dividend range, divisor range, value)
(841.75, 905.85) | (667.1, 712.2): 0.97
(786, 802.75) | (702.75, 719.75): 1.20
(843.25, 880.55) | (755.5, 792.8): 1.02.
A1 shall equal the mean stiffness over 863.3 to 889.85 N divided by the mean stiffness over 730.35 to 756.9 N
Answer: 1.5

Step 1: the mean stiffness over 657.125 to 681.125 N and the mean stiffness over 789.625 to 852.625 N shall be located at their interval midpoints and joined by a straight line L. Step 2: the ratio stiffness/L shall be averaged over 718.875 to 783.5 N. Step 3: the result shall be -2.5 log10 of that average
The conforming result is 0.327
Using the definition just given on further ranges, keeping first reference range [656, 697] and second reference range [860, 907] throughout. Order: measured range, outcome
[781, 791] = 0.04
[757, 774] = 0.09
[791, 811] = 0.02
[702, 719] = 0.24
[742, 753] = 0.40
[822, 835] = 0.01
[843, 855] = 0.02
